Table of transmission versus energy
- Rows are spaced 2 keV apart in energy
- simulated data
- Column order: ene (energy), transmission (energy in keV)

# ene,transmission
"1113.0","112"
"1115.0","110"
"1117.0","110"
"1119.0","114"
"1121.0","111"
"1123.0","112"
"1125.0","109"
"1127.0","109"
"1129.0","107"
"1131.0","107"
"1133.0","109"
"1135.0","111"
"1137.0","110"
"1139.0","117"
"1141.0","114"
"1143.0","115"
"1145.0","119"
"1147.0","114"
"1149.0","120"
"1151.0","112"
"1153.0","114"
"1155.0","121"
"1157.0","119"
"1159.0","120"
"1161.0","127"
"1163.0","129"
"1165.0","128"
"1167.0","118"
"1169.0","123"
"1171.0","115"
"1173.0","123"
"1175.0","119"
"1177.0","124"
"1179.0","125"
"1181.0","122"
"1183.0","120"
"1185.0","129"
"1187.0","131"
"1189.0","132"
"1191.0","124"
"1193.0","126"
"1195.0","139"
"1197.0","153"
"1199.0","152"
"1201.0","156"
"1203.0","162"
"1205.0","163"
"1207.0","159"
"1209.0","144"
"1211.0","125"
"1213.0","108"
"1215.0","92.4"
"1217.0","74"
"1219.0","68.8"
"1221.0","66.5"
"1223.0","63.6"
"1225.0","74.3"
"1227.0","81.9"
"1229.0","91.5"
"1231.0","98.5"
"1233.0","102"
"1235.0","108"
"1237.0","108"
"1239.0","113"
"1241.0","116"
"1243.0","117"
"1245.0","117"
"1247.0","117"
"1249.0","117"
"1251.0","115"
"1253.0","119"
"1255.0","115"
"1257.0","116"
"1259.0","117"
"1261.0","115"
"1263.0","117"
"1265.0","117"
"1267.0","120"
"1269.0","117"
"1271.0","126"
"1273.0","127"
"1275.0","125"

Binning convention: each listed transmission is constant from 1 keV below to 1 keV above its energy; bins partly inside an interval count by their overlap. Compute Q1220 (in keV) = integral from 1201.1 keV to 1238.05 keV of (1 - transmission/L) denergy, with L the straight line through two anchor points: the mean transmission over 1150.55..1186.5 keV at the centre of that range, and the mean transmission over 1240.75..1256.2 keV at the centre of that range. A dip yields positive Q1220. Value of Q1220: 3.9 keV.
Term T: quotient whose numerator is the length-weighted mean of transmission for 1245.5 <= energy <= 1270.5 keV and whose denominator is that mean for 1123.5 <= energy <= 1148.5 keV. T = 1.05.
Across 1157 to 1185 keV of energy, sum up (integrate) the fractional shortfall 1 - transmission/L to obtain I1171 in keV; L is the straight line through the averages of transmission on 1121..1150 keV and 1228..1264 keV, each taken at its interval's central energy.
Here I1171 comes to -2.6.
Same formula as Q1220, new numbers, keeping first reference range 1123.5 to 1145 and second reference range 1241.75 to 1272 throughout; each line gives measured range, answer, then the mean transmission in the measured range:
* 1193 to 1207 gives -4.63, 152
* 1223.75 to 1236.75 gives 2.59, 93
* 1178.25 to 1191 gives -1.41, 126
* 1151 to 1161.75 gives -0.66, 119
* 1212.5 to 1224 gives 3.77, 77.6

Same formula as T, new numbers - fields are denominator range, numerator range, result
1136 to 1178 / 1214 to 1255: 0.83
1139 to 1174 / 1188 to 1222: 1.06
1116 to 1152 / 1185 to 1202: 1.23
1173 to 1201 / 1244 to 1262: 0.89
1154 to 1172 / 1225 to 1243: 0.83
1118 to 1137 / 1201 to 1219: 1.15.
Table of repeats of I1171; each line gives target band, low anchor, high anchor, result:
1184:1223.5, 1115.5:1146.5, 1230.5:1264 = -3.97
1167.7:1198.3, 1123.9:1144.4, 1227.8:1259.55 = -4.40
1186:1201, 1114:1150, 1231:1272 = -3.22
